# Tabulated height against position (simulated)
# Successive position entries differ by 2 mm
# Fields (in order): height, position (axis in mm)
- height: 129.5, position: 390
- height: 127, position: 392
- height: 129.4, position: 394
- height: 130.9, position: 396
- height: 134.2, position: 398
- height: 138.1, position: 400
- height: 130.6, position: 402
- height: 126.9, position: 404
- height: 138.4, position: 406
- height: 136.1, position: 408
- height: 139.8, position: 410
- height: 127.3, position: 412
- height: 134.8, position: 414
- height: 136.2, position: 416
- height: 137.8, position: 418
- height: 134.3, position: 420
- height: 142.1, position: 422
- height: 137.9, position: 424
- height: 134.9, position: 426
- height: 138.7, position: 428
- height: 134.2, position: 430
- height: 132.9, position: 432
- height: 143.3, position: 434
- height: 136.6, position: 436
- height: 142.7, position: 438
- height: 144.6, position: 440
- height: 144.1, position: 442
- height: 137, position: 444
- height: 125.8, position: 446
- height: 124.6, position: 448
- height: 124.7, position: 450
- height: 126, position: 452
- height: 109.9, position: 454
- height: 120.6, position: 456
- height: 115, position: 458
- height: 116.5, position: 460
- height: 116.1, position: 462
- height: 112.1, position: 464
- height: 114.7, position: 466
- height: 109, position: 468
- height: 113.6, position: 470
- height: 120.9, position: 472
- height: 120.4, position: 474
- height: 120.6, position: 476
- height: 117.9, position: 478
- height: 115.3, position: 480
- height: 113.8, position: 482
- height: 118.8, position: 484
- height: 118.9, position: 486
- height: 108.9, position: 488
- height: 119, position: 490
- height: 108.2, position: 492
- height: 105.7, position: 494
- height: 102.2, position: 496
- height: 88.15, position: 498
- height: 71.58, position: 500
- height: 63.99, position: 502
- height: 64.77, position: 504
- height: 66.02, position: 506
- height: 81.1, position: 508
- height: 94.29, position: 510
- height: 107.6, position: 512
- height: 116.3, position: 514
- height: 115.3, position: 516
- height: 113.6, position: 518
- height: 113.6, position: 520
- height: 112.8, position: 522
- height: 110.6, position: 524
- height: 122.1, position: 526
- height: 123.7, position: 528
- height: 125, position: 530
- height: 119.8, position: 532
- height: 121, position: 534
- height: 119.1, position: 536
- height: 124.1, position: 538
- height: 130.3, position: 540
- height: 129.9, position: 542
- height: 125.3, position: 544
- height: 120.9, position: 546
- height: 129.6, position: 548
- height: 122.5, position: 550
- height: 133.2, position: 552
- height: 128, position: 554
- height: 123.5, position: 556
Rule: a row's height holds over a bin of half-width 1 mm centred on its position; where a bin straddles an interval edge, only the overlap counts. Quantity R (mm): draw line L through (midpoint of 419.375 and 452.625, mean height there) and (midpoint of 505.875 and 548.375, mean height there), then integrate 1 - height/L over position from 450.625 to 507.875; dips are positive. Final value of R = 8.88 mm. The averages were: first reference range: 136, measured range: 107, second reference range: 115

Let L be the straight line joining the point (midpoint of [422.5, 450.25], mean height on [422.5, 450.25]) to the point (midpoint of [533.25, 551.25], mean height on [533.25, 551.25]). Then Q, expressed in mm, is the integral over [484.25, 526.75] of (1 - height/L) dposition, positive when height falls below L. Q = 9.4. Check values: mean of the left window 136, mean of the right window 125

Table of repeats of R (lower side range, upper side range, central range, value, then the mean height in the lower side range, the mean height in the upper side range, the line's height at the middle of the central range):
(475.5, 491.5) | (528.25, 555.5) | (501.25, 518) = 4.2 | 116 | 125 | 120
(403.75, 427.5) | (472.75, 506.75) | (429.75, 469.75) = -1.9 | 136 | 102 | 120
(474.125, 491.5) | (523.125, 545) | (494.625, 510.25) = 5.3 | 117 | 123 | 119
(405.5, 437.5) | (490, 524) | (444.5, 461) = 0.2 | 137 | 96.5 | 122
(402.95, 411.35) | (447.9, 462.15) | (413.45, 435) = -1.3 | 135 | 119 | 129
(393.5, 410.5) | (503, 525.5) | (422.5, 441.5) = -2.1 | 134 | 100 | 125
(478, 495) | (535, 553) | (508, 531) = 1.6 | 114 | 126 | 121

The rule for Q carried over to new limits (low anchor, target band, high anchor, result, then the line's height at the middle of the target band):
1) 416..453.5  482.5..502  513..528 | 3.10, 122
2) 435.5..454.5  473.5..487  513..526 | 0.63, 124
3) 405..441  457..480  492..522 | -0.43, 114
